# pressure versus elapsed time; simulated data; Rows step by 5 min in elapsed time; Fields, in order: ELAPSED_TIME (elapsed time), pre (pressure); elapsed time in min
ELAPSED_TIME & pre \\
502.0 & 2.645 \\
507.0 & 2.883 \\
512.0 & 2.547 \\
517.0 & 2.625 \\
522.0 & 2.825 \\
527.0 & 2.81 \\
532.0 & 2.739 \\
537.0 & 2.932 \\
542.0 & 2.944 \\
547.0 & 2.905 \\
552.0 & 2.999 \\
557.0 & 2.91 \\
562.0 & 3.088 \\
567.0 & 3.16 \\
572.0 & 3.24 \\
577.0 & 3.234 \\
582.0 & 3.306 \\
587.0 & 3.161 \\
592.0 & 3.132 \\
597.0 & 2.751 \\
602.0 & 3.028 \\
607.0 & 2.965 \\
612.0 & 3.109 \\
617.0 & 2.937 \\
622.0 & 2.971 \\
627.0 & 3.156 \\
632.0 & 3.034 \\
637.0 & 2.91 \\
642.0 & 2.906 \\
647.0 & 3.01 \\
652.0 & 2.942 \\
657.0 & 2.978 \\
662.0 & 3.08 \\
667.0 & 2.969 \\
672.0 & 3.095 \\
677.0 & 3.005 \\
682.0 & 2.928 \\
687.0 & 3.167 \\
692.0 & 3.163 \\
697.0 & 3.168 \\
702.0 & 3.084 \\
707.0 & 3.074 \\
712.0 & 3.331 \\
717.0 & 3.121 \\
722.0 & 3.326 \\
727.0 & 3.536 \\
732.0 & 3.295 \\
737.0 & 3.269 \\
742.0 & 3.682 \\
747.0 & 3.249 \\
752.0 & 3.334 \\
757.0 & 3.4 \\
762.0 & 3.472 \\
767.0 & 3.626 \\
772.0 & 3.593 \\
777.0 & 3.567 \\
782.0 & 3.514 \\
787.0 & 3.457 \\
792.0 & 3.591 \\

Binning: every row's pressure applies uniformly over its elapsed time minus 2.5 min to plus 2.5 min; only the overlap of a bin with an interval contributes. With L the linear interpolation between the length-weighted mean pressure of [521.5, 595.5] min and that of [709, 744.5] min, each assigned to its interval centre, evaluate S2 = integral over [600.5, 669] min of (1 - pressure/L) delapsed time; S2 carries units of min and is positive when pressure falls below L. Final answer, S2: 3.9 min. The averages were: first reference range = 3.03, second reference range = 3.36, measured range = 3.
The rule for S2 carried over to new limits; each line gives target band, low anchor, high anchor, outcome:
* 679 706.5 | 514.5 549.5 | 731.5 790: 1.47 min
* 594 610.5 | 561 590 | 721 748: 1.55 min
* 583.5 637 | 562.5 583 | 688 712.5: 2.88 min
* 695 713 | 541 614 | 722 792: 1.04 min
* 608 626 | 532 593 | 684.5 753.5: 0.71 min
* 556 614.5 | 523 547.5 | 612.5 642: -3.17 min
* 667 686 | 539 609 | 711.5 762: 1.36 min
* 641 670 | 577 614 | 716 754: 1.92 min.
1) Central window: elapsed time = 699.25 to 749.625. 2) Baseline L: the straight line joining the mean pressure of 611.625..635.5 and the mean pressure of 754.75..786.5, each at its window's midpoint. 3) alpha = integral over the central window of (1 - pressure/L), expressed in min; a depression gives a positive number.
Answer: 1.1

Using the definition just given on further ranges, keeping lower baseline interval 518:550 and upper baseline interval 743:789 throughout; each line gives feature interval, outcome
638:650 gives 0.7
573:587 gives -1.3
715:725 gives 0.3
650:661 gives 0.7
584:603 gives -0.1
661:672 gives 0.6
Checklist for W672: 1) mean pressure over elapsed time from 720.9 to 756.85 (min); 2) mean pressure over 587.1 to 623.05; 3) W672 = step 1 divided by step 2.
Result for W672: 1.1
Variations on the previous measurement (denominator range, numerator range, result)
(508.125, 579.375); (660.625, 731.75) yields 1.08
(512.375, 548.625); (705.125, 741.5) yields 1.18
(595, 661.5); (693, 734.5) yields 1.09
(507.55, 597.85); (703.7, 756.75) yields 1.12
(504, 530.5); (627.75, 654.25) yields 1.09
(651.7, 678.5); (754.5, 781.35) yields 1.17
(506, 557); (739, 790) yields 1.24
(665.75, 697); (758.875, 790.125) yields 1.15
